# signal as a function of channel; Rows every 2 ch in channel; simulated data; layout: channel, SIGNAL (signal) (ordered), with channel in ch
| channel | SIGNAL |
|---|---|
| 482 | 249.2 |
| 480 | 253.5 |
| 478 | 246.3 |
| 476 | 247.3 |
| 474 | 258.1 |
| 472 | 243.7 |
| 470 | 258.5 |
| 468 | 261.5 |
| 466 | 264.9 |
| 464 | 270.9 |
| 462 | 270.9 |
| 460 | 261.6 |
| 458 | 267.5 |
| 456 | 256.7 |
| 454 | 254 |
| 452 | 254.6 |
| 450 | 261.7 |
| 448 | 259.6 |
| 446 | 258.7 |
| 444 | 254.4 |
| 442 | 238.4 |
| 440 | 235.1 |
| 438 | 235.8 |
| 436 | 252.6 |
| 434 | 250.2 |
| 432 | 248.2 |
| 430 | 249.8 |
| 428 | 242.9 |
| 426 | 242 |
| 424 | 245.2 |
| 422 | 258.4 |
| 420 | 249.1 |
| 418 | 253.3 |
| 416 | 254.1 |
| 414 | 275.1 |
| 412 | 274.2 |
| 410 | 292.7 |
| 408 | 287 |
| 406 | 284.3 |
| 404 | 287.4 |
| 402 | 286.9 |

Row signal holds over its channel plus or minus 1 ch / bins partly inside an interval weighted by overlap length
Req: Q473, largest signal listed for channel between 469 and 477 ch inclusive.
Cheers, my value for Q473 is 258.5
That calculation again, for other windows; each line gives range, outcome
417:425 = 258.4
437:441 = 235.8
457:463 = 270.9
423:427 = 245.2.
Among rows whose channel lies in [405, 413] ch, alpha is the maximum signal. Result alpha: 292.7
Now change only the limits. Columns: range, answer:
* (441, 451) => 261.7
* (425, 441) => 252.6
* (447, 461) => 267.5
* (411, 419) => 275.1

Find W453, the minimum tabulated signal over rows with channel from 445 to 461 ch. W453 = 254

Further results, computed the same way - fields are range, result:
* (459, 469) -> 261.5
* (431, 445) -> 235.1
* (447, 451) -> 259.6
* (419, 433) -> 242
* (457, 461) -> 261.6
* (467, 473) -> 243.7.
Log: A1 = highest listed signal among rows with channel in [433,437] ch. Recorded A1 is 252.6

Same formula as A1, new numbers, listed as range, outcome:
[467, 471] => 261.5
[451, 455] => 254.6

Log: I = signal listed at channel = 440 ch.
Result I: 235.1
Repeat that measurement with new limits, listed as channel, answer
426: 242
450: 261.7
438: 235.8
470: 258.5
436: 252.6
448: 259.6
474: 258.1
